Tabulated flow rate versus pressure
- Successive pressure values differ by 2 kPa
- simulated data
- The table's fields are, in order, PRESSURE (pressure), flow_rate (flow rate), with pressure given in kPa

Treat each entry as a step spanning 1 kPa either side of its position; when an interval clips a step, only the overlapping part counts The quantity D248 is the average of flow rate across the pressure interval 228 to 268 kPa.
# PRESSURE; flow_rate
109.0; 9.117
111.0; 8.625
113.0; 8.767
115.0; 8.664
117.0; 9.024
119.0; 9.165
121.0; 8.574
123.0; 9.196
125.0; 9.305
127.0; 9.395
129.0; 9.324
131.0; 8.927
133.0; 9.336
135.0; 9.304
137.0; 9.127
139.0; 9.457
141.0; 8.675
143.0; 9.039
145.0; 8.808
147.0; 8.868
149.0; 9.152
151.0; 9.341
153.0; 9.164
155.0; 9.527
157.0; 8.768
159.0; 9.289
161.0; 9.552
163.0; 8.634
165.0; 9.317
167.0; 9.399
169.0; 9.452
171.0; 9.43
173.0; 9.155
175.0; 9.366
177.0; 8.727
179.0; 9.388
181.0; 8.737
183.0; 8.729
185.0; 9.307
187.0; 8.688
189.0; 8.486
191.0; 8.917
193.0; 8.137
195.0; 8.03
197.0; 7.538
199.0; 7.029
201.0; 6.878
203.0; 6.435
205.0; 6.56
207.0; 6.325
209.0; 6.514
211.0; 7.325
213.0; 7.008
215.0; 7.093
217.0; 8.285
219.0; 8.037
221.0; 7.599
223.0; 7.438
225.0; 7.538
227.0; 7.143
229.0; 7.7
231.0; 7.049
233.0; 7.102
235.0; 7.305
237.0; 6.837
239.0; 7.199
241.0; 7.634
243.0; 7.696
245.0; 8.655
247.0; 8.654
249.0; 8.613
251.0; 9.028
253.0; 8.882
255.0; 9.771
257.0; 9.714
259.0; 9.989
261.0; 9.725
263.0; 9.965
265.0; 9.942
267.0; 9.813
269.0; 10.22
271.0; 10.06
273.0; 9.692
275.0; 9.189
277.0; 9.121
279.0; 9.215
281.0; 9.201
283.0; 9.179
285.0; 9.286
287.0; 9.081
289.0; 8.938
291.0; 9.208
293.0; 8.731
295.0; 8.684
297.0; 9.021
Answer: 8.56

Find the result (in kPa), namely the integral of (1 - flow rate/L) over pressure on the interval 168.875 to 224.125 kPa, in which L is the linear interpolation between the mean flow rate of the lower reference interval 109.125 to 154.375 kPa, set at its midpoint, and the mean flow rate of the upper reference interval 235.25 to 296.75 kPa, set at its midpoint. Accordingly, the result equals 6.4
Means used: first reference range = 9.06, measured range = 8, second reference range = 9.04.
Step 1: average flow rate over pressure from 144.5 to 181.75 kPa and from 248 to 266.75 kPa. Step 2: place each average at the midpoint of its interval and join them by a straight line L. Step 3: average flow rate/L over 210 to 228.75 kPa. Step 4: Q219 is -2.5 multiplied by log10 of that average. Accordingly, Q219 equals 0.24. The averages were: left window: 9.17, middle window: 7.5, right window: 9.53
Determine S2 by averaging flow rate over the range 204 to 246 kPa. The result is 7.34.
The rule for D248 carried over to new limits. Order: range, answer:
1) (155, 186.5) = 9.15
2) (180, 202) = 8.23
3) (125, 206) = 8.79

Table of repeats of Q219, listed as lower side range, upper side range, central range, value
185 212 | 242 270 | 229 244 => 0.19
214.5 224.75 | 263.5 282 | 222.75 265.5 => 0.04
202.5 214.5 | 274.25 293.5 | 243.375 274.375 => -0.14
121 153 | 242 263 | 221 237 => 0.24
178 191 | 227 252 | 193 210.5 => 0.22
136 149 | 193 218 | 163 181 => -0.14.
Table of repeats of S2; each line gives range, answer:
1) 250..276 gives 9.69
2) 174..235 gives 7.76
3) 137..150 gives 9.01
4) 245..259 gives 9.14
